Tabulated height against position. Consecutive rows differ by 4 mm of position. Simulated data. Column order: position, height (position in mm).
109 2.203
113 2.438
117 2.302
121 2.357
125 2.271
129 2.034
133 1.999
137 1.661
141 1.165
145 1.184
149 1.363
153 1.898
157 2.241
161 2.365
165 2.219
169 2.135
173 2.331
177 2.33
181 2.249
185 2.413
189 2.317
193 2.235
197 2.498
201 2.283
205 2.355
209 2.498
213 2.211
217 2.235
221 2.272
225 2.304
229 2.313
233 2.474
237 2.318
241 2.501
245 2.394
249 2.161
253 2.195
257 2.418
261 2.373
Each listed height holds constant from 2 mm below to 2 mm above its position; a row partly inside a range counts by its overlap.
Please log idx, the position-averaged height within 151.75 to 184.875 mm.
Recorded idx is 2.24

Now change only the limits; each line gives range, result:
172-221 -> 2.33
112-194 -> 2.07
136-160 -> 1.61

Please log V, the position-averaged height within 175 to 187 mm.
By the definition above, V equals 2.33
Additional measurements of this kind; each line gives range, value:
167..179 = 2.27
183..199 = 2.37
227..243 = 2.4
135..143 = 1.41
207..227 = 2.3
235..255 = 2.31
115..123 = 2.33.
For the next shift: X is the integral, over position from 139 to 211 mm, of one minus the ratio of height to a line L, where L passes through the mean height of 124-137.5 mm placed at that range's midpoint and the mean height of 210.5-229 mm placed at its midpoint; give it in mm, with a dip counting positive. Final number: 0.98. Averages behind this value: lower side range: 2.01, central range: 2.12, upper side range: 2.27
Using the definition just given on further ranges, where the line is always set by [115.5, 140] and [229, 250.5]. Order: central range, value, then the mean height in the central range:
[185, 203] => -0.79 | 2.34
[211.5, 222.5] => 0.32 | 2.24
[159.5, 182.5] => -0.95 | 2.27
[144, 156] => 3.14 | 1.57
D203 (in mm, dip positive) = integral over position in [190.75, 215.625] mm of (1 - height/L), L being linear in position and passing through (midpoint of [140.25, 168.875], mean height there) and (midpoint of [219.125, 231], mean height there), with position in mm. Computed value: -2.2 mm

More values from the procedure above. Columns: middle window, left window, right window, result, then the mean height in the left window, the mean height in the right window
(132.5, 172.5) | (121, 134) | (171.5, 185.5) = 7.2 mm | 2.15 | 2.32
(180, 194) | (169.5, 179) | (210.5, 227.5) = -0.1 mm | 2.3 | 2.26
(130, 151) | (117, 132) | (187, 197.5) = 6.9 mm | 2.22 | 2.33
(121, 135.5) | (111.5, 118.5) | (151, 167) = 1.2 mm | 2.37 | 2.18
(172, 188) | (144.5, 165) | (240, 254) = -2.6 mm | 1.9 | 2.31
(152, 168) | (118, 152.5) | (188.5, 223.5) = -1.8 mm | 1.78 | 2.32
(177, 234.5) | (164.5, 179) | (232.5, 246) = 0.2 mm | 2.26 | 2.42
